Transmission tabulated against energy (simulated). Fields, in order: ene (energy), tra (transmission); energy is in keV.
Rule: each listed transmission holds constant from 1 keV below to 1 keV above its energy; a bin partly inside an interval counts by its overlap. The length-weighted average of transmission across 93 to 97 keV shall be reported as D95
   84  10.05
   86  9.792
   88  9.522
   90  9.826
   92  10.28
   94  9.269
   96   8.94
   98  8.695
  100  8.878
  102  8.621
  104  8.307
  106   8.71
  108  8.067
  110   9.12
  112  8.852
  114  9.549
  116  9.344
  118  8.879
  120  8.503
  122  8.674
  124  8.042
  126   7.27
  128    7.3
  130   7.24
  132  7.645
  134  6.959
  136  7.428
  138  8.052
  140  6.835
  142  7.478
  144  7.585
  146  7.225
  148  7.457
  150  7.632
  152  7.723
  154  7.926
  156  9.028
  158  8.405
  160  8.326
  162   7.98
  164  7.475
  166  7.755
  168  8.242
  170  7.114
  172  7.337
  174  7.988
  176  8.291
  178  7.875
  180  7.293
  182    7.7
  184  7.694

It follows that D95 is 9.1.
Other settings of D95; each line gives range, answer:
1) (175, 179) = 8.08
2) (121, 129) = 7.82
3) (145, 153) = 7.51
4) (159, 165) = 7.93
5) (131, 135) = 7.3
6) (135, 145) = 7.48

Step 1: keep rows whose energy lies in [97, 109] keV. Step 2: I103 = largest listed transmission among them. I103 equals 8.878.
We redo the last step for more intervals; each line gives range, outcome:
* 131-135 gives 7.645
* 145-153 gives 7.723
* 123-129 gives 8.042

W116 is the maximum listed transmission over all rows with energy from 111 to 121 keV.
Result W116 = 9.549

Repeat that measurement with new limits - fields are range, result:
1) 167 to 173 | 8.242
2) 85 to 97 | 10.28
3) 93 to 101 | 9.269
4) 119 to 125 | 8.674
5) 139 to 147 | 7.585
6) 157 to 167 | 8.405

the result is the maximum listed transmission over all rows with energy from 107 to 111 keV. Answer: 9.12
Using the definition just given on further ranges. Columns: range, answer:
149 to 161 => 9.028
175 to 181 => 8.291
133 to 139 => 8.052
